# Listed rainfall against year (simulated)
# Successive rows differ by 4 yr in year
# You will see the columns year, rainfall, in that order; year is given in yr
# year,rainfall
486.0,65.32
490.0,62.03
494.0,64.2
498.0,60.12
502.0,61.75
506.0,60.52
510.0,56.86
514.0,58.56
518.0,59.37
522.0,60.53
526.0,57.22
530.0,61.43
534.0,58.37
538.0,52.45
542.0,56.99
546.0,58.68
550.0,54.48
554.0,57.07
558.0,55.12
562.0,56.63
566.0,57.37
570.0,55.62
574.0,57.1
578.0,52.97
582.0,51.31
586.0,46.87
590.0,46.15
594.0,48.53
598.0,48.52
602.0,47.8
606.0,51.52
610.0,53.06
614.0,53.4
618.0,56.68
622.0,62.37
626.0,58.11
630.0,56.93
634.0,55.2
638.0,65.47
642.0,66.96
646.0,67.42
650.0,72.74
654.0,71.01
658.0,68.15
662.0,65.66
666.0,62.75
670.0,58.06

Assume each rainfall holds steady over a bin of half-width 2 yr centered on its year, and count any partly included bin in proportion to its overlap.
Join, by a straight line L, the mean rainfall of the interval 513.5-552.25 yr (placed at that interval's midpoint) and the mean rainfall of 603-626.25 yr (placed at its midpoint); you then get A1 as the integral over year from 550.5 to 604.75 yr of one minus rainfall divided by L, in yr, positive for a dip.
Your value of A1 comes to 3.9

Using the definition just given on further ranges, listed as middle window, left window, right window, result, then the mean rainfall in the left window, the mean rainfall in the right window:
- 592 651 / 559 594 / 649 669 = 3.4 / 52.8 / 67.3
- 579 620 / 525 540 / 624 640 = 5.6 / 57.4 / 58.9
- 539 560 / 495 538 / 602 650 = 1.0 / 59.3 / 58.9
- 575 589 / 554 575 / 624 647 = 1.7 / 56.4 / 61.4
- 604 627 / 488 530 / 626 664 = 3.0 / 60.2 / 65.1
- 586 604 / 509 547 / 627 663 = 4.2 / 58.1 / 65.3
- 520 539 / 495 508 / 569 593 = -0.2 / 61.1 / 51.4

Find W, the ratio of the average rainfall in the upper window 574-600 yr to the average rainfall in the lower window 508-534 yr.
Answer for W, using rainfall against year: 0.8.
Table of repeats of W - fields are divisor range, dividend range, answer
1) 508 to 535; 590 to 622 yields 0.88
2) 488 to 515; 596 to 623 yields 0.87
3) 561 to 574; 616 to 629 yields 1.04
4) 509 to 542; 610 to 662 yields 1.08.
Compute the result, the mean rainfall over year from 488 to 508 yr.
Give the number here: 61.7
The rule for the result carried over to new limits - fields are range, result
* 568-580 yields 55.2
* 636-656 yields 68.7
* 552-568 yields 56.5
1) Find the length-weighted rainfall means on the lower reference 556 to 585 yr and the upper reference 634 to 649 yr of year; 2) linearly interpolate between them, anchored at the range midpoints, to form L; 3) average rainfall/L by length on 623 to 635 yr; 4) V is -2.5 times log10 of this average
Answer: 0.11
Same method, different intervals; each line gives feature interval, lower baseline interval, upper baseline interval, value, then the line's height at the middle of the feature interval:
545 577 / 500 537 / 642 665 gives 0.11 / 62.2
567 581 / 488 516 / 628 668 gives 0.14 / 62.9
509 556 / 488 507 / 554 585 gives 0.02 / 58.5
